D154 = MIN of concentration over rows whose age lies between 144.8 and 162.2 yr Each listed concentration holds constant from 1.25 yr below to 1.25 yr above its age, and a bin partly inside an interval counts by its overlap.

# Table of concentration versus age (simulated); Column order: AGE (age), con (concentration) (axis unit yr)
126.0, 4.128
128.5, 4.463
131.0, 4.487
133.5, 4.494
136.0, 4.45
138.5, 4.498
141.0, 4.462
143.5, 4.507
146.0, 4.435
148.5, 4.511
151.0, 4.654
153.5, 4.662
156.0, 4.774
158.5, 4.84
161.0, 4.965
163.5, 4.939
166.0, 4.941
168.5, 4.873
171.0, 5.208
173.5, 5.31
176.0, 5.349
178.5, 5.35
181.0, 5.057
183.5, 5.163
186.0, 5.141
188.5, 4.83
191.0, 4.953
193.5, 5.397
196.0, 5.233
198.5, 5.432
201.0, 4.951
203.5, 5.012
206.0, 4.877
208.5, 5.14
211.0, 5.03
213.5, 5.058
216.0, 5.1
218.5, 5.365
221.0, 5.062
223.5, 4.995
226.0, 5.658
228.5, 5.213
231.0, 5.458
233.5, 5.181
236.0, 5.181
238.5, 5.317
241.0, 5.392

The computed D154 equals 4.435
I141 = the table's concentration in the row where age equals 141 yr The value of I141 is 4.462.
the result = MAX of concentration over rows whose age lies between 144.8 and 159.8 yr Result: 4.84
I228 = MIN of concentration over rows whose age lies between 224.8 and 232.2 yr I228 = 5.213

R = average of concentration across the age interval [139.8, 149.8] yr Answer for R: 4.48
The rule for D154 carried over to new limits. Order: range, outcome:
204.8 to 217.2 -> 4.877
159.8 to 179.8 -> 4.873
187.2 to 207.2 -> 4.83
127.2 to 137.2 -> 4.45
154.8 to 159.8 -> 4.774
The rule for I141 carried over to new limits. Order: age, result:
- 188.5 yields 4.83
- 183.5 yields 5.163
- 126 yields 4.128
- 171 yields 5.208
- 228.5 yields 5.213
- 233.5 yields 5.181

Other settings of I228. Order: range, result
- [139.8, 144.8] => 4.462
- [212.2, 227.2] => 4.995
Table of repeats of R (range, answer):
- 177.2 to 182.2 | 5.21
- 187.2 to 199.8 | 5.17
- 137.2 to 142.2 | 4.48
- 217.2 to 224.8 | 5.14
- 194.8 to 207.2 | 5.1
